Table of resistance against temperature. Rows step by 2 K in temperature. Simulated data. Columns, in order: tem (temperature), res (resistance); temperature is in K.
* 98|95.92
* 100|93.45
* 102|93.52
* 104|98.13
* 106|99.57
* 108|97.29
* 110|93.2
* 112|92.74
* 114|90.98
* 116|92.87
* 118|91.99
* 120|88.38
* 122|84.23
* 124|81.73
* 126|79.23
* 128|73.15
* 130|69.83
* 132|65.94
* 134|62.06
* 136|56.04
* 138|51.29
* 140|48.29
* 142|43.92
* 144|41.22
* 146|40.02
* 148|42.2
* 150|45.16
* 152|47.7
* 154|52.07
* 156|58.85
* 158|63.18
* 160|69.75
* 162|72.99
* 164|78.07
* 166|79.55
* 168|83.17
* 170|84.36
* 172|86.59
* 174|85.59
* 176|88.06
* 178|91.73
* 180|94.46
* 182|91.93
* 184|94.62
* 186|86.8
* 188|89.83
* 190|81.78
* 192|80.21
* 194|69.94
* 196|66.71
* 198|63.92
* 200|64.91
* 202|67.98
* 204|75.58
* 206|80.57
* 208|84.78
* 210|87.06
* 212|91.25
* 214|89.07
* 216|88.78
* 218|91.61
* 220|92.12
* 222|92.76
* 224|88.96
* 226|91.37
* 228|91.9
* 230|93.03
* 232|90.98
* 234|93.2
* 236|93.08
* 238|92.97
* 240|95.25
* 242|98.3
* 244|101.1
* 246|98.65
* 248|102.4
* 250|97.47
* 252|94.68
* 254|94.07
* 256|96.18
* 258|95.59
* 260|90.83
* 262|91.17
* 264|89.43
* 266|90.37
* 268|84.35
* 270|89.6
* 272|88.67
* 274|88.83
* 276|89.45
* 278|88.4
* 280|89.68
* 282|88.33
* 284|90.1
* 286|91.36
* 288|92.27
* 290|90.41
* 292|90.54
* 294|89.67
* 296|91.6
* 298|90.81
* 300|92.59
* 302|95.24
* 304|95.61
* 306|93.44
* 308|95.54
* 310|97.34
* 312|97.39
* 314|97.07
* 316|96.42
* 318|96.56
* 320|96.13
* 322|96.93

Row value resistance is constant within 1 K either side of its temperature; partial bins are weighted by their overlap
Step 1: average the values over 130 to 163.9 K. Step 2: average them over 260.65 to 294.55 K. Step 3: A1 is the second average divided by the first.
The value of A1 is 1.63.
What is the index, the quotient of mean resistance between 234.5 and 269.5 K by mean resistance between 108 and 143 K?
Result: 1.26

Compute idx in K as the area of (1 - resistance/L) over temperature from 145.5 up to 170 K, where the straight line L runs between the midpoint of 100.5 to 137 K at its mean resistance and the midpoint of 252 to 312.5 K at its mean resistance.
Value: 6.7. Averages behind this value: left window 84.1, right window 91.6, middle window 62.4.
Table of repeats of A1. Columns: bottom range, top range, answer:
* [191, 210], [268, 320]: 1.25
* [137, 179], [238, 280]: 1.44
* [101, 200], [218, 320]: 1.24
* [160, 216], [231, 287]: 1.13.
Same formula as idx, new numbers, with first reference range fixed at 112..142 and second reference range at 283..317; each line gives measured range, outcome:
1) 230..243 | -1.17 K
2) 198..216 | 0.67 K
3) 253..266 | -0.58 K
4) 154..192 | -1.18 K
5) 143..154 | 4.63 K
